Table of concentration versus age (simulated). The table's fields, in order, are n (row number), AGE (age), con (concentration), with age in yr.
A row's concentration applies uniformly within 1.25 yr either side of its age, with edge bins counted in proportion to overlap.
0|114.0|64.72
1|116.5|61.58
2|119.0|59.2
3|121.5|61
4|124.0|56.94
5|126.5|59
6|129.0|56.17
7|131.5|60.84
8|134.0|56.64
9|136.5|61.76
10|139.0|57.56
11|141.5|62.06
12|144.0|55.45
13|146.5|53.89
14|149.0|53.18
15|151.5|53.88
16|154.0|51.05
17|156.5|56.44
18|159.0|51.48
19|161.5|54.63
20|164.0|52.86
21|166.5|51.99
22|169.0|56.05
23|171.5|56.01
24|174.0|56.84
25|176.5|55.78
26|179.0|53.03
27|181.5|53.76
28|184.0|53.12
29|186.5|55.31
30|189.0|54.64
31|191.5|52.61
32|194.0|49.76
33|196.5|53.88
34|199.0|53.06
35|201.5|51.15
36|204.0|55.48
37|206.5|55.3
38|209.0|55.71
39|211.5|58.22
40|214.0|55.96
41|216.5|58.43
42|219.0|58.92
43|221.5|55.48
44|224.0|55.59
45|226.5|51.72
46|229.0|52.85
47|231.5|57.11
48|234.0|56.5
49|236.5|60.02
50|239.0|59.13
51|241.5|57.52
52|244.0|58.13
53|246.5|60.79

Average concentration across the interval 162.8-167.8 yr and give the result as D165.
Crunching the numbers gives 52.5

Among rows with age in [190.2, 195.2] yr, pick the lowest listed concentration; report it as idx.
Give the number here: 49.76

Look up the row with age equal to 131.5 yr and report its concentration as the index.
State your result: 60.84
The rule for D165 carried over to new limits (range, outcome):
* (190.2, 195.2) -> 51.2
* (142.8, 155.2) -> 53.5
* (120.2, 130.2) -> 58.3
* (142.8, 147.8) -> 54.6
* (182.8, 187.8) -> 54.2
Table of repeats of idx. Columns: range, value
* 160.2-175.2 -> 51.99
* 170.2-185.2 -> 53.03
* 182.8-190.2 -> 53.12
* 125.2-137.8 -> 56.17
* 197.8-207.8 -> 51.15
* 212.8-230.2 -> 51.72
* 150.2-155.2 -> 51.05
